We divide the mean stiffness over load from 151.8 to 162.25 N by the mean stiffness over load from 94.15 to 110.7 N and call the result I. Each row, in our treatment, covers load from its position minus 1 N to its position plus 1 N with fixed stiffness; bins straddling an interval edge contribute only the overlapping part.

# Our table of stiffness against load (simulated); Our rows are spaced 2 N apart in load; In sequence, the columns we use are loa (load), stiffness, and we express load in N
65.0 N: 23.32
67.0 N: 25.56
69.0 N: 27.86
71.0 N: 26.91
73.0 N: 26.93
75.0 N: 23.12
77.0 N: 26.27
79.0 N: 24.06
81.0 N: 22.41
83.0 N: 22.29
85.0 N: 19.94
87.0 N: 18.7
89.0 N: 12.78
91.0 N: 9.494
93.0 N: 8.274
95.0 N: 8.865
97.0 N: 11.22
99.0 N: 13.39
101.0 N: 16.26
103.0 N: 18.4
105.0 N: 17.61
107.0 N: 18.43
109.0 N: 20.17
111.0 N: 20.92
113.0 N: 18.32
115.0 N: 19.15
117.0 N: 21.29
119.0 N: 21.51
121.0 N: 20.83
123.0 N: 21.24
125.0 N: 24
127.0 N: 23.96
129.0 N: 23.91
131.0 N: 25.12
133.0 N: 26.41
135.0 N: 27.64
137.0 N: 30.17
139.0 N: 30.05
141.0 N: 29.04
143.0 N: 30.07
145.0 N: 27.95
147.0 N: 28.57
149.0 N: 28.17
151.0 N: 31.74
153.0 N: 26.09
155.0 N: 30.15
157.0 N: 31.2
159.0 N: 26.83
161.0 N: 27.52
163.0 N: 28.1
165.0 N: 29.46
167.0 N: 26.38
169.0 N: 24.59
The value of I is 1.79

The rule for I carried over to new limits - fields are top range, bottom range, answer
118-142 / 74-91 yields 1.23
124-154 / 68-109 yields 1.47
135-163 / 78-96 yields 1.78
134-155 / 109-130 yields 1.35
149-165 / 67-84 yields 1.15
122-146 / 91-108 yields 1.93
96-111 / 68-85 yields 0.68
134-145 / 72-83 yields 1.20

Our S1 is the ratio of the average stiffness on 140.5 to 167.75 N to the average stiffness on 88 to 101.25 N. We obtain 2.6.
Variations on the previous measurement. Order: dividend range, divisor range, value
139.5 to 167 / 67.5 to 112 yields 1.52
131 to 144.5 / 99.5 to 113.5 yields 1.55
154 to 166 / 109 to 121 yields 1.42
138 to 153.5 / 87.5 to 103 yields 2.39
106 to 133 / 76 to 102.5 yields 1.31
